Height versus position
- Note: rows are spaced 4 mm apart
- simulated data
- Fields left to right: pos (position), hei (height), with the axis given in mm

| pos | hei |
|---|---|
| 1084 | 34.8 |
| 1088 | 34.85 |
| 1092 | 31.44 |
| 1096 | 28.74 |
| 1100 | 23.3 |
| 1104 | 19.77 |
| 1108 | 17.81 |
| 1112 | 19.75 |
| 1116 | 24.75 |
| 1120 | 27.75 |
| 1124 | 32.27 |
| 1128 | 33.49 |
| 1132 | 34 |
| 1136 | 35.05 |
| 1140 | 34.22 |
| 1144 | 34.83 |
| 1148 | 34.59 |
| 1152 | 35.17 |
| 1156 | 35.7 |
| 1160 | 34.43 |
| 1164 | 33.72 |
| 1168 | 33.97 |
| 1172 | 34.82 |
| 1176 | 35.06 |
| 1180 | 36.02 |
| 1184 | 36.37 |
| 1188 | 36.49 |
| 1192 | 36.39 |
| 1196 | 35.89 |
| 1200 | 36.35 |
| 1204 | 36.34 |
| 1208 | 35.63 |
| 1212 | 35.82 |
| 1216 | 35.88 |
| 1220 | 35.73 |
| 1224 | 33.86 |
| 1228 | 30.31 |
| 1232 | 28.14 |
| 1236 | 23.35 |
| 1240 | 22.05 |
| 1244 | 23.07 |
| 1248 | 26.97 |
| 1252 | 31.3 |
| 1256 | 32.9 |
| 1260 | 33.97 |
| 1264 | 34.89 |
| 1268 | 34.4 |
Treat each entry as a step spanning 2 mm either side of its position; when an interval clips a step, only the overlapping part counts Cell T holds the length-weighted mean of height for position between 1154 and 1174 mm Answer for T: 34.5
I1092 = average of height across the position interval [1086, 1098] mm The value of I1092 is 31.7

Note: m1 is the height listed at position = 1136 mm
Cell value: 35.05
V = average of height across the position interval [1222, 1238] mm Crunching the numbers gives 28.9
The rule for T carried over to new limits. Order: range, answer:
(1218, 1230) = 33.3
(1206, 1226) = 35.4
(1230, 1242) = 24.5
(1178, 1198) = 36.2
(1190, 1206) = 36.2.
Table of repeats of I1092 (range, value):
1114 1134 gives 30.5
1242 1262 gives 29.6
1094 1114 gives 21.9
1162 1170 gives 33.8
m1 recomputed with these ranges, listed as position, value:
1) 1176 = 35.06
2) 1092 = 31.44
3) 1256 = 32.9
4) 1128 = 33.49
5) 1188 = 36.49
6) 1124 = 32.27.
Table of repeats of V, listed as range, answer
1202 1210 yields 36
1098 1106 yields 21.5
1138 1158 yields 34.9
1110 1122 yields 24.1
